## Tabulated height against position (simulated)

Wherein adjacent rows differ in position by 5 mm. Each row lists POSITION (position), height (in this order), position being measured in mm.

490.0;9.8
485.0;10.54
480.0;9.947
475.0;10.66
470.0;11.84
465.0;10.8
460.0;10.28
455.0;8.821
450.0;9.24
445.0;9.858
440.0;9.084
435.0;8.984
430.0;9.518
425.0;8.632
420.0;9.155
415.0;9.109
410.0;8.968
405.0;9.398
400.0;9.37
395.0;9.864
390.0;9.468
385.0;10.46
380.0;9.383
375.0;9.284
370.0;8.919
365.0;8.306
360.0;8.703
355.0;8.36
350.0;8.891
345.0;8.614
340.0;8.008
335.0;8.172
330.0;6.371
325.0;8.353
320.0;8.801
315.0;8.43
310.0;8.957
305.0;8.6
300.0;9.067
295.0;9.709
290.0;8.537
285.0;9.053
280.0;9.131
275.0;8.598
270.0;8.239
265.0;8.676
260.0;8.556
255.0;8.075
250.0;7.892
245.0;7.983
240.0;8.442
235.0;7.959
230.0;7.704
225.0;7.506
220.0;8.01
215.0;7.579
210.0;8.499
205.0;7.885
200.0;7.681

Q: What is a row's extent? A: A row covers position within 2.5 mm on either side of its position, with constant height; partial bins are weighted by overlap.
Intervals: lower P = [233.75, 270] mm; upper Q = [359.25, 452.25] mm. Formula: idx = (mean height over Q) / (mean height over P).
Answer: 1.1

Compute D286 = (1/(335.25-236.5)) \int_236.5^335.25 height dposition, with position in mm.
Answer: 8.48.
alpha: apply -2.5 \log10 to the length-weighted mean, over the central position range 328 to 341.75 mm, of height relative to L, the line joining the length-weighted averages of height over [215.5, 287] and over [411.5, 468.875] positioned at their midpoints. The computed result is 0.17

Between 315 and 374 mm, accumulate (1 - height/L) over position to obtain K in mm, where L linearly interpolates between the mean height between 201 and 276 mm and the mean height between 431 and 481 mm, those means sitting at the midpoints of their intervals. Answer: 4.2 mm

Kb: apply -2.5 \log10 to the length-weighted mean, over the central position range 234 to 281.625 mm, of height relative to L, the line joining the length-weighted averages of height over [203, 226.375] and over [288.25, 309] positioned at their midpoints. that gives 0.02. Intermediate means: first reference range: 7.91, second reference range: 8.99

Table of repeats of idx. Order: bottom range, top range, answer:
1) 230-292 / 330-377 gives 1.01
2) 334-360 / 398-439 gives 1.08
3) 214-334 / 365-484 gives 1.15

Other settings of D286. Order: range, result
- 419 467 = 9.43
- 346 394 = 9.1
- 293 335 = 8.5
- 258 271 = 8.52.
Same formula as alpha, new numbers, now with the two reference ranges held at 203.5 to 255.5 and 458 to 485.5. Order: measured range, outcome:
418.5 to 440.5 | 0.13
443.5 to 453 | 0.10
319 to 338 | 0.16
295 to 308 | -0.03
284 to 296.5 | -0.05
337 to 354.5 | 0.10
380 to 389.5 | -0.03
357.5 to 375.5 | 0.09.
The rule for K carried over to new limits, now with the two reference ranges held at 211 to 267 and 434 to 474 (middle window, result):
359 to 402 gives -0.2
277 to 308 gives -1.8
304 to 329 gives 0.6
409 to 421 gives 0.6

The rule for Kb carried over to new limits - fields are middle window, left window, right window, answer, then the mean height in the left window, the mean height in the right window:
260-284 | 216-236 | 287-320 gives -0.031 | 7.77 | 8.88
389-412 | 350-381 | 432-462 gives -0.044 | 8.8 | 9.37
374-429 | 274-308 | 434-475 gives 0.028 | 8.97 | 9.94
